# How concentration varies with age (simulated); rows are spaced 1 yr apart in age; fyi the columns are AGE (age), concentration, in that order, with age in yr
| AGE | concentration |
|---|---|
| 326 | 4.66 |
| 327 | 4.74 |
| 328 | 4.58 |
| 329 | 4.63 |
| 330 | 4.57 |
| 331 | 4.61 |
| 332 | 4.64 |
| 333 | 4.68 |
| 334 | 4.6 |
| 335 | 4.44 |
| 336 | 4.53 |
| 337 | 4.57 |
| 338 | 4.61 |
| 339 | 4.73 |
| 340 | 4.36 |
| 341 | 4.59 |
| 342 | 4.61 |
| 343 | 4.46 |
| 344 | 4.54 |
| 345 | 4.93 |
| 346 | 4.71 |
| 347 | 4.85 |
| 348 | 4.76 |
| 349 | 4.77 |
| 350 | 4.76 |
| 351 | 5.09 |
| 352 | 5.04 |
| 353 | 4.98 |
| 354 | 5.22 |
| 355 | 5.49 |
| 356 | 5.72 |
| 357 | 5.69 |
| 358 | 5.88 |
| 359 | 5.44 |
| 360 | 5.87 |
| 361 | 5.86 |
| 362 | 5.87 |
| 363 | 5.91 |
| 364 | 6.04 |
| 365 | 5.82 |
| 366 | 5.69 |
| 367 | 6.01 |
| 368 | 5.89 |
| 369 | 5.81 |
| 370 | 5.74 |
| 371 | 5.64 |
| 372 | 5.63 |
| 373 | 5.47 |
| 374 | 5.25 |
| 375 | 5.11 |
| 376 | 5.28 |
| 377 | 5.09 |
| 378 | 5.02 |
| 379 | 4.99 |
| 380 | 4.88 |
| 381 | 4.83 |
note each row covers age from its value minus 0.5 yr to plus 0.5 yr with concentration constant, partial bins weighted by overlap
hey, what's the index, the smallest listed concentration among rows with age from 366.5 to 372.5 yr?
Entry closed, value 5.63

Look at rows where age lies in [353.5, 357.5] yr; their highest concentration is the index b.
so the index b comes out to 5.72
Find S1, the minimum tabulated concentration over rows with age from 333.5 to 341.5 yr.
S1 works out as 4.36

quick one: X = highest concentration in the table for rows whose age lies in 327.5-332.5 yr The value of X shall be 4.64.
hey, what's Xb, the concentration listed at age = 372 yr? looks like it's 5.63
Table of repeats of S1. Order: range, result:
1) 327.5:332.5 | 4.57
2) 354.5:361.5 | 5.44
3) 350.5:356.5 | 4.98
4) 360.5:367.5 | 5.69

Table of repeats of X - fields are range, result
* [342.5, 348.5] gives 4.93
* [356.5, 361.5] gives 5.88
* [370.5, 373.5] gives 5.64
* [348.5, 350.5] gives 4.77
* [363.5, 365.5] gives 6.04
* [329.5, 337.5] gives 4.68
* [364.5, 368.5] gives 6.01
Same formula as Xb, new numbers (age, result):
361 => 5.86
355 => 5.49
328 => 4.58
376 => 5.28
